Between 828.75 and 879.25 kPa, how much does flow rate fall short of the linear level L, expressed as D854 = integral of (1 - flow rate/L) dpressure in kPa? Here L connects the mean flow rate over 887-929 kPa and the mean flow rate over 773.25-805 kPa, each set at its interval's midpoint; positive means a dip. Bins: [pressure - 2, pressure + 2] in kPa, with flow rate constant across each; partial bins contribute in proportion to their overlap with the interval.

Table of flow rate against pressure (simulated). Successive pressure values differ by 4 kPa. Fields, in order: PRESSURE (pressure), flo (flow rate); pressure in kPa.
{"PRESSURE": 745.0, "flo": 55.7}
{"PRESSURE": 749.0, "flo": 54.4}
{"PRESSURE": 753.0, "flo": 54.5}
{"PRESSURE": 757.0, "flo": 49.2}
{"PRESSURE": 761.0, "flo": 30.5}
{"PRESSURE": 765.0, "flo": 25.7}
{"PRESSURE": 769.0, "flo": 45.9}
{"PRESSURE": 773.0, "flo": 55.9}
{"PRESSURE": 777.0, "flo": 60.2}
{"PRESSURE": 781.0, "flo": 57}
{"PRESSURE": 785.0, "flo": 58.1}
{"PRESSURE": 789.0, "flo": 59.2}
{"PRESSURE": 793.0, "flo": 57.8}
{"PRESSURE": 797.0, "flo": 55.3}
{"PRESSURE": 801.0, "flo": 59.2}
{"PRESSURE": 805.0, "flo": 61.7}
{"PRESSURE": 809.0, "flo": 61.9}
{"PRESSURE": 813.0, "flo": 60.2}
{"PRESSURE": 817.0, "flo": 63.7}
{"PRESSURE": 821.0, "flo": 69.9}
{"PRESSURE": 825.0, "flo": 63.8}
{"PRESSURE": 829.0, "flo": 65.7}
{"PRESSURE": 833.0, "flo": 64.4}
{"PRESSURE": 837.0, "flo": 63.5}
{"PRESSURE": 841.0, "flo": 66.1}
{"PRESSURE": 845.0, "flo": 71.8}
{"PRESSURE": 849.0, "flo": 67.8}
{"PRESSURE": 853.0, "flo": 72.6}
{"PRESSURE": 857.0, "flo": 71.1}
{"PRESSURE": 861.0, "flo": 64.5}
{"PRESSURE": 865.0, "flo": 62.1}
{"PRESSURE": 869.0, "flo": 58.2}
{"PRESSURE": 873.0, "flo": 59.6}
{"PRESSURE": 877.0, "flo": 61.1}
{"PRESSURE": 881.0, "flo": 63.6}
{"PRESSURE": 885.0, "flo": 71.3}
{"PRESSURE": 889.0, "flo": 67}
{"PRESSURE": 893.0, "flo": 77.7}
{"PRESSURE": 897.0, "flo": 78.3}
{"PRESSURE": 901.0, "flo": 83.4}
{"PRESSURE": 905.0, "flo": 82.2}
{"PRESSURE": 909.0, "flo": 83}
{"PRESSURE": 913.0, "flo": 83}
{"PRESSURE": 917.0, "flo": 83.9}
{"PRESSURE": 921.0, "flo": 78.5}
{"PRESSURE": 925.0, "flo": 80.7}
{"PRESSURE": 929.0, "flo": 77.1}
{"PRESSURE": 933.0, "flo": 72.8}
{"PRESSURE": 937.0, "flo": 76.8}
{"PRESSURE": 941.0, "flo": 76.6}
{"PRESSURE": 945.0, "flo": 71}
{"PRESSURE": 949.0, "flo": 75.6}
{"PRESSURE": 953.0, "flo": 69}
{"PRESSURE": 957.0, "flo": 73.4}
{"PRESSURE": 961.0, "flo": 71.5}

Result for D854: 3.2 kPa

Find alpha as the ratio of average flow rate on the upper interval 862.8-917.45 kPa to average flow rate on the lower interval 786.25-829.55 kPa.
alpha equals 1.2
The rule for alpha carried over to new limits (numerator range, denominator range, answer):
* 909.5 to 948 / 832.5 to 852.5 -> 1.16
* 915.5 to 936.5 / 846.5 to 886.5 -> 1.20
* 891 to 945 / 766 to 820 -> 1.37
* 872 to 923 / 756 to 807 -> 1.44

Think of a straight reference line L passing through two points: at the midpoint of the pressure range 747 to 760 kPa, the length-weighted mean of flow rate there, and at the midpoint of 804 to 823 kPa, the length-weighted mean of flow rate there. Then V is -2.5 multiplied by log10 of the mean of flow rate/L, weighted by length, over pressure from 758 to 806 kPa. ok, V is 0.107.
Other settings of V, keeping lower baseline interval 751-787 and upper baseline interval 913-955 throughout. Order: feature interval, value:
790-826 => -0.12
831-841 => -0.08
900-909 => -0.16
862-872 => 0.08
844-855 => -0.14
